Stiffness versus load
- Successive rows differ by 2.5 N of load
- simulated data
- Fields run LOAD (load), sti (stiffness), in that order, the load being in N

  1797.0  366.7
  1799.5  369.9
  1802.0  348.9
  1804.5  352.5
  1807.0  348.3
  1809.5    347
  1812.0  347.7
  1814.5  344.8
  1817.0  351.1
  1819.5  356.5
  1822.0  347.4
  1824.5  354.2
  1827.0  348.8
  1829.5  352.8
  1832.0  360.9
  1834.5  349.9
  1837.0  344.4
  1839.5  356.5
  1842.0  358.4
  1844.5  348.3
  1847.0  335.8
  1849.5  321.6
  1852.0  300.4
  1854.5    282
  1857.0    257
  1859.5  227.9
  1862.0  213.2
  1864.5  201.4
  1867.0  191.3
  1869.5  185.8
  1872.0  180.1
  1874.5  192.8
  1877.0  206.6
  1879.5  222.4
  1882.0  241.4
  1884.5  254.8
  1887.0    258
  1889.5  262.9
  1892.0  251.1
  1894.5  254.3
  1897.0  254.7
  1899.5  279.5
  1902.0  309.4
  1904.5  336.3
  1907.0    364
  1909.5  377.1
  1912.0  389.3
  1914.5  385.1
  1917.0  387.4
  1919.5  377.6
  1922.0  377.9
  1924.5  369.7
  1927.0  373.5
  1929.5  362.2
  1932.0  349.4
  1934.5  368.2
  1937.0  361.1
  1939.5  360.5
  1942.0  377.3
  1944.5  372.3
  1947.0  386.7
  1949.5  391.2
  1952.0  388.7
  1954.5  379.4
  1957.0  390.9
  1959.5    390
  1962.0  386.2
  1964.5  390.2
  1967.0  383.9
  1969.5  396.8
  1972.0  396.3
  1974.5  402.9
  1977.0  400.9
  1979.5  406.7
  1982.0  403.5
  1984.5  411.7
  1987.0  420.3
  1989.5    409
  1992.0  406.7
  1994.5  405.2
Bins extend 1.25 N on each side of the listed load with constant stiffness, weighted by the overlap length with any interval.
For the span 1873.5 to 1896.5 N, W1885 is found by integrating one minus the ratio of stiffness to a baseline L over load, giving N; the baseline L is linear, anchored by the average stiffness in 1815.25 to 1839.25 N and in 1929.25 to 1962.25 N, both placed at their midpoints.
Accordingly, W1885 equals 7.9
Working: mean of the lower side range 352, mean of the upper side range 376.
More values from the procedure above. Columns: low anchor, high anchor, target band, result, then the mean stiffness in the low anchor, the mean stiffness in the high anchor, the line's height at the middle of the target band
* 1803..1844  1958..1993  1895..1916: 2.41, 351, 400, 378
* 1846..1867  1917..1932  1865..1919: 7.95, 262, 372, 319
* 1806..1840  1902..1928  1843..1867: 5.67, 351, 371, 358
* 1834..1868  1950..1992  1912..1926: -1.15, 291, 398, 352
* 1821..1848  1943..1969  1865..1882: 7.61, 351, 386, 362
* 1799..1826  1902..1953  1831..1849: 0.34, 351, 371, 356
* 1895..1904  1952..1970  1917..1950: -3.01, 284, 388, 341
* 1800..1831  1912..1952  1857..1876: 8.32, 351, 374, 361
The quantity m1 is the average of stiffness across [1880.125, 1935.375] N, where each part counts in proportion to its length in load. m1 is 325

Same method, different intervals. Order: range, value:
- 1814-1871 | 307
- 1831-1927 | 295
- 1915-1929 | 377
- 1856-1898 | 226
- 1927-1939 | 362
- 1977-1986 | 407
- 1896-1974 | 369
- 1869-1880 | 197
